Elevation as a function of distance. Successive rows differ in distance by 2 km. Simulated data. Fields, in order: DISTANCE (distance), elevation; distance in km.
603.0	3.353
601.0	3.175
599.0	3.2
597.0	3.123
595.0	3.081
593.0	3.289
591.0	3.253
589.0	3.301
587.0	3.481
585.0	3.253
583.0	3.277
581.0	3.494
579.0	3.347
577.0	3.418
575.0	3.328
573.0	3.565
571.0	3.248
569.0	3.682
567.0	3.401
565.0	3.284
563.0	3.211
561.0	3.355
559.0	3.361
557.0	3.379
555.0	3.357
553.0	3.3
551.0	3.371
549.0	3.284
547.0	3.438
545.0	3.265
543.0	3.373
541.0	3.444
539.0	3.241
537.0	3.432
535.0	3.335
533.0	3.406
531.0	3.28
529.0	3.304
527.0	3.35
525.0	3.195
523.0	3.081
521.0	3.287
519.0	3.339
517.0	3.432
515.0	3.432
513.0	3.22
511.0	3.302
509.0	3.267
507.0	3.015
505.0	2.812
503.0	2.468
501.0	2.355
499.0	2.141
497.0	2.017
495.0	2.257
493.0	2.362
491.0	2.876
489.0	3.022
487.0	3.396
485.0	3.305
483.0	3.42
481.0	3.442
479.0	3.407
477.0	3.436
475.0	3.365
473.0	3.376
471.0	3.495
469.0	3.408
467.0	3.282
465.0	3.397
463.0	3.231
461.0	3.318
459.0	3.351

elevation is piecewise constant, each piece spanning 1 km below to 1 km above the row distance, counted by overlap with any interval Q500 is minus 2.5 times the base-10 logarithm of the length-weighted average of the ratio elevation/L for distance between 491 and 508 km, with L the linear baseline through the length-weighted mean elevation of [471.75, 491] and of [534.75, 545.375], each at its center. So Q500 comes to 0.333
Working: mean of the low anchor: 3.33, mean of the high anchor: 3.35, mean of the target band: 2.45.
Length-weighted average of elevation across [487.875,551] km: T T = 3.07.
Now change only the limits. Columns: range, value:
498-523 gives 3.01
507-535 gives 3.29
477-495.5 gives 3.1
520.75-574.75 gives 3.34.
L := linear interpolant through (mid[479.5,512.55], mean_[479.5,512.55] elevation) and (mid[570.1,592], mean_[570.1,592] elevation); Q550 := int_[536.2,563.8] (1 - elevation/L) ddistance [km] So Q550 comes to -1.46 km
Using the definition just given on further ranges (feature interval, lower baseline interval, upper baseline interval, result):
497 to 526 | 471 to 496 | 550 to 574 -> 2.2 km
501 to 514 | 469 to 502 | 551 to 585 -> 0.6 km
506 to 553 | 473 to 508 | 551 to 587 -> -2.6 km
